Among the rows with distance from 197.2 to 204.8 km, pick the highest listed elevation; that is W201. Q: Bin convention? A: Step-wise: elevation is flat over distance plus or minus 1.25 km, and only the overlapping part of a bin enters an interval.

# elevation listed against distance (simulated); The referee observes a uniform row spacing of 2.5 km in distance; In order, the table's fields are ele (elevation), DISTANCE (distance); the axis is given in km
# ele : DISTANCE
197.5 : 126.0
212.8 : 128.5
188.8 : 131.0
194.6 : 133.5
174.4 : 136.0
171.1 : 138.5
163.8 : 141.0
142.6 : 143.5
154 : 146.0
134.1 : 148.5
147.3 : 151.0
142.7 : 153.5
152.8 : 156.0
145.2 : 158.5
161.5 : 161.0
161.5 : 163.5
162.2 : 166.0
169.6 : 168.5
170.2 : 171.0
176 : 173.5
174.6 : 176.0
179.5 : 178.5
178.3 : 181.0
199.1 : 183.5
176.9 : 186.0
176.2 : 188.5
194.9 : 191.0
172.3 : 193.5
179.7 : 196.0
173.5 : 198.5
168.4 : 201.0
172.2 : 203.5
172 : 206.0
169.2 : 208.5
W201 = 173.5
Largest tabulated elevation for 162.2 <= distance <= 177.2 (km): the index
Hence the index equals 176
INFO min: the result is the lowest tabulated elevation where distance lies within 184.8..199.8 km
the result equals 172.3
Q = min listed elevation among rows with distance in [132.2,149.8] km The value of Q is 134.1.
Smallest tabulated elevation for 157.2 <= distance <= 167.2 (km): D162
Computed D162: 145.2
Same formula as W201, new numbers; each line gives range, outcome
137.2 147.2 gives 171.1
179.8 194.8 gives 199.1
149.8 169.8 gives 169.6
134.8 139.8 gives 174.4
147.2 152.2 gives 147.3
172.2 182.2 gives 179.5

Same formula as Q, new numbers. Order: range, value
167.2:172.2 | 169.6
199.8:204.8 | 168.4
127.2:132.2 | 188.8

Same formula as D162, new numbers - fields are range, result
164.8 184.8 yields 162.2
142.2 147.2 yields 142.6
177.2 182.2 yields 178.3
